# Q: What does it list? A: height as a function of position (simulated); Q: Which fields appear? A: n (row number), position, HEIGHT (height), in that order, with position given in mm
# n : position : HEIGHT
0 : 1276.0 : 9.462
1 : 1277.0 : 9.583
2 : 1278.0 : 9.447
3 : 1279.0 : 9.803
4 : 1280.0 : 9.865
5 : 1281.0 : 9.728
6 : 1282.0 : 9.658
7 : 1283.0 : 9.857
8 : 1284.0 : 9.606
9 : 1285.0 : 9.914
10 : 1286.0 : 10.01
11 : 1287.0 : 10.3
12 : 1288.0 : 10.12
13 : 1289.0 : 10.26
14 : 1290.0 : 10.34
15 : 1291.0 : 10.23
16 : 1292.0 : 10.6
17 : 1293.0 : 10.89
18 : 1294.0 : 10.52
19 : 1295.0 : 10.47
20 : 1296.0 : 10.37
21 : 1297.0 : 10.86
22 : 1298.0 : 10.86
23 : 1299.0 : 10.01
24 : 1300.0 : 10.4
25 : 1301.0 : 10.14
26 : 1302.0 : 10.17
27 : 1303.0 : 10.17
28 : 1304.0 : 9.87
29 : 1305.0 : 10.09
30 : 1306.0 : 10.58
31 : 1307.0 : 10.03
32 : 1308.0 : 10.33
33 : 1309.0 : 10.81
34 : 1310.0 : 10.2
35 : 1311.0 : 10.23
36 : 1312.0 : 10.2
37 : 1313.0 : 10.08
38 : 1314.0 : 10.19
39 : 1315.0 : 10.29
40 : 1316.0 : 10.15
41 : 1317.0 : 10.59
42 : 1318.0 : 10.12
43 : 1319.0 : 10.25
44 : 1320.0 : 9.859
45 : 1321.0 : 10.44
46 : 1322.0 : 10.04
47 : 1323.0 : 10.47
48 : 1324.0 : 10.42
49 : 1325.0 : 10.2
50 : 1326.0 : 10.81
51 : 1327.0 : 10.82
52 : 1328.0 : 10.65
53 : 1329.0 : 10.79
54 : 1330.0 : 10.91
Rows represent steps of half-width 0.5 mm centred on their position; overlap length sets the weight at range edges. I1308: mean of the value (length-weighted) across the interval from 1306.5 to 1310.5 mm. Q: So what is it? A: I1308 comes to 10.3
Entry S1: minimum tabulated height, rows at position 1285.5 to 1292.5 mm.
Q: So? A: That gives 10.01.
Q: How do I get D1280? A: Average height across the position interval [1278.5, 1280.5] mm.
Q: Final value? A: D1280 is 9.83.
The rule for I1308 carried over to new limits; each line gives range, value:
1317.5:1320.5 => 10.1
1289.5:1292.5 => 10.4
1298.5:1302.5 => 10.2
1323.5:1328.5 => 10.6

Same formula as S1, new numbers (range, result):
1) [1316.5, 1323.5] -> 9.859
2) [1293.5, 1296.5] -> 10.37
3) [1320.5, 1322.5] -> 10.04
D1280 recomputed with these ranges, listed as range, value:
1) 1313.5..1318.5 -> 10.3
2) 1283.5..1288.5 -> 9.99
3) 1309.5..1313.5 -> 10.2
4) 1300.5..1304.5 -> 10.1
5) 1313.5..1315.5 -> 10.2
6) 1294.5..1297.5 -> 10.6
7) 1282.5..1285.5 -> 9.79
